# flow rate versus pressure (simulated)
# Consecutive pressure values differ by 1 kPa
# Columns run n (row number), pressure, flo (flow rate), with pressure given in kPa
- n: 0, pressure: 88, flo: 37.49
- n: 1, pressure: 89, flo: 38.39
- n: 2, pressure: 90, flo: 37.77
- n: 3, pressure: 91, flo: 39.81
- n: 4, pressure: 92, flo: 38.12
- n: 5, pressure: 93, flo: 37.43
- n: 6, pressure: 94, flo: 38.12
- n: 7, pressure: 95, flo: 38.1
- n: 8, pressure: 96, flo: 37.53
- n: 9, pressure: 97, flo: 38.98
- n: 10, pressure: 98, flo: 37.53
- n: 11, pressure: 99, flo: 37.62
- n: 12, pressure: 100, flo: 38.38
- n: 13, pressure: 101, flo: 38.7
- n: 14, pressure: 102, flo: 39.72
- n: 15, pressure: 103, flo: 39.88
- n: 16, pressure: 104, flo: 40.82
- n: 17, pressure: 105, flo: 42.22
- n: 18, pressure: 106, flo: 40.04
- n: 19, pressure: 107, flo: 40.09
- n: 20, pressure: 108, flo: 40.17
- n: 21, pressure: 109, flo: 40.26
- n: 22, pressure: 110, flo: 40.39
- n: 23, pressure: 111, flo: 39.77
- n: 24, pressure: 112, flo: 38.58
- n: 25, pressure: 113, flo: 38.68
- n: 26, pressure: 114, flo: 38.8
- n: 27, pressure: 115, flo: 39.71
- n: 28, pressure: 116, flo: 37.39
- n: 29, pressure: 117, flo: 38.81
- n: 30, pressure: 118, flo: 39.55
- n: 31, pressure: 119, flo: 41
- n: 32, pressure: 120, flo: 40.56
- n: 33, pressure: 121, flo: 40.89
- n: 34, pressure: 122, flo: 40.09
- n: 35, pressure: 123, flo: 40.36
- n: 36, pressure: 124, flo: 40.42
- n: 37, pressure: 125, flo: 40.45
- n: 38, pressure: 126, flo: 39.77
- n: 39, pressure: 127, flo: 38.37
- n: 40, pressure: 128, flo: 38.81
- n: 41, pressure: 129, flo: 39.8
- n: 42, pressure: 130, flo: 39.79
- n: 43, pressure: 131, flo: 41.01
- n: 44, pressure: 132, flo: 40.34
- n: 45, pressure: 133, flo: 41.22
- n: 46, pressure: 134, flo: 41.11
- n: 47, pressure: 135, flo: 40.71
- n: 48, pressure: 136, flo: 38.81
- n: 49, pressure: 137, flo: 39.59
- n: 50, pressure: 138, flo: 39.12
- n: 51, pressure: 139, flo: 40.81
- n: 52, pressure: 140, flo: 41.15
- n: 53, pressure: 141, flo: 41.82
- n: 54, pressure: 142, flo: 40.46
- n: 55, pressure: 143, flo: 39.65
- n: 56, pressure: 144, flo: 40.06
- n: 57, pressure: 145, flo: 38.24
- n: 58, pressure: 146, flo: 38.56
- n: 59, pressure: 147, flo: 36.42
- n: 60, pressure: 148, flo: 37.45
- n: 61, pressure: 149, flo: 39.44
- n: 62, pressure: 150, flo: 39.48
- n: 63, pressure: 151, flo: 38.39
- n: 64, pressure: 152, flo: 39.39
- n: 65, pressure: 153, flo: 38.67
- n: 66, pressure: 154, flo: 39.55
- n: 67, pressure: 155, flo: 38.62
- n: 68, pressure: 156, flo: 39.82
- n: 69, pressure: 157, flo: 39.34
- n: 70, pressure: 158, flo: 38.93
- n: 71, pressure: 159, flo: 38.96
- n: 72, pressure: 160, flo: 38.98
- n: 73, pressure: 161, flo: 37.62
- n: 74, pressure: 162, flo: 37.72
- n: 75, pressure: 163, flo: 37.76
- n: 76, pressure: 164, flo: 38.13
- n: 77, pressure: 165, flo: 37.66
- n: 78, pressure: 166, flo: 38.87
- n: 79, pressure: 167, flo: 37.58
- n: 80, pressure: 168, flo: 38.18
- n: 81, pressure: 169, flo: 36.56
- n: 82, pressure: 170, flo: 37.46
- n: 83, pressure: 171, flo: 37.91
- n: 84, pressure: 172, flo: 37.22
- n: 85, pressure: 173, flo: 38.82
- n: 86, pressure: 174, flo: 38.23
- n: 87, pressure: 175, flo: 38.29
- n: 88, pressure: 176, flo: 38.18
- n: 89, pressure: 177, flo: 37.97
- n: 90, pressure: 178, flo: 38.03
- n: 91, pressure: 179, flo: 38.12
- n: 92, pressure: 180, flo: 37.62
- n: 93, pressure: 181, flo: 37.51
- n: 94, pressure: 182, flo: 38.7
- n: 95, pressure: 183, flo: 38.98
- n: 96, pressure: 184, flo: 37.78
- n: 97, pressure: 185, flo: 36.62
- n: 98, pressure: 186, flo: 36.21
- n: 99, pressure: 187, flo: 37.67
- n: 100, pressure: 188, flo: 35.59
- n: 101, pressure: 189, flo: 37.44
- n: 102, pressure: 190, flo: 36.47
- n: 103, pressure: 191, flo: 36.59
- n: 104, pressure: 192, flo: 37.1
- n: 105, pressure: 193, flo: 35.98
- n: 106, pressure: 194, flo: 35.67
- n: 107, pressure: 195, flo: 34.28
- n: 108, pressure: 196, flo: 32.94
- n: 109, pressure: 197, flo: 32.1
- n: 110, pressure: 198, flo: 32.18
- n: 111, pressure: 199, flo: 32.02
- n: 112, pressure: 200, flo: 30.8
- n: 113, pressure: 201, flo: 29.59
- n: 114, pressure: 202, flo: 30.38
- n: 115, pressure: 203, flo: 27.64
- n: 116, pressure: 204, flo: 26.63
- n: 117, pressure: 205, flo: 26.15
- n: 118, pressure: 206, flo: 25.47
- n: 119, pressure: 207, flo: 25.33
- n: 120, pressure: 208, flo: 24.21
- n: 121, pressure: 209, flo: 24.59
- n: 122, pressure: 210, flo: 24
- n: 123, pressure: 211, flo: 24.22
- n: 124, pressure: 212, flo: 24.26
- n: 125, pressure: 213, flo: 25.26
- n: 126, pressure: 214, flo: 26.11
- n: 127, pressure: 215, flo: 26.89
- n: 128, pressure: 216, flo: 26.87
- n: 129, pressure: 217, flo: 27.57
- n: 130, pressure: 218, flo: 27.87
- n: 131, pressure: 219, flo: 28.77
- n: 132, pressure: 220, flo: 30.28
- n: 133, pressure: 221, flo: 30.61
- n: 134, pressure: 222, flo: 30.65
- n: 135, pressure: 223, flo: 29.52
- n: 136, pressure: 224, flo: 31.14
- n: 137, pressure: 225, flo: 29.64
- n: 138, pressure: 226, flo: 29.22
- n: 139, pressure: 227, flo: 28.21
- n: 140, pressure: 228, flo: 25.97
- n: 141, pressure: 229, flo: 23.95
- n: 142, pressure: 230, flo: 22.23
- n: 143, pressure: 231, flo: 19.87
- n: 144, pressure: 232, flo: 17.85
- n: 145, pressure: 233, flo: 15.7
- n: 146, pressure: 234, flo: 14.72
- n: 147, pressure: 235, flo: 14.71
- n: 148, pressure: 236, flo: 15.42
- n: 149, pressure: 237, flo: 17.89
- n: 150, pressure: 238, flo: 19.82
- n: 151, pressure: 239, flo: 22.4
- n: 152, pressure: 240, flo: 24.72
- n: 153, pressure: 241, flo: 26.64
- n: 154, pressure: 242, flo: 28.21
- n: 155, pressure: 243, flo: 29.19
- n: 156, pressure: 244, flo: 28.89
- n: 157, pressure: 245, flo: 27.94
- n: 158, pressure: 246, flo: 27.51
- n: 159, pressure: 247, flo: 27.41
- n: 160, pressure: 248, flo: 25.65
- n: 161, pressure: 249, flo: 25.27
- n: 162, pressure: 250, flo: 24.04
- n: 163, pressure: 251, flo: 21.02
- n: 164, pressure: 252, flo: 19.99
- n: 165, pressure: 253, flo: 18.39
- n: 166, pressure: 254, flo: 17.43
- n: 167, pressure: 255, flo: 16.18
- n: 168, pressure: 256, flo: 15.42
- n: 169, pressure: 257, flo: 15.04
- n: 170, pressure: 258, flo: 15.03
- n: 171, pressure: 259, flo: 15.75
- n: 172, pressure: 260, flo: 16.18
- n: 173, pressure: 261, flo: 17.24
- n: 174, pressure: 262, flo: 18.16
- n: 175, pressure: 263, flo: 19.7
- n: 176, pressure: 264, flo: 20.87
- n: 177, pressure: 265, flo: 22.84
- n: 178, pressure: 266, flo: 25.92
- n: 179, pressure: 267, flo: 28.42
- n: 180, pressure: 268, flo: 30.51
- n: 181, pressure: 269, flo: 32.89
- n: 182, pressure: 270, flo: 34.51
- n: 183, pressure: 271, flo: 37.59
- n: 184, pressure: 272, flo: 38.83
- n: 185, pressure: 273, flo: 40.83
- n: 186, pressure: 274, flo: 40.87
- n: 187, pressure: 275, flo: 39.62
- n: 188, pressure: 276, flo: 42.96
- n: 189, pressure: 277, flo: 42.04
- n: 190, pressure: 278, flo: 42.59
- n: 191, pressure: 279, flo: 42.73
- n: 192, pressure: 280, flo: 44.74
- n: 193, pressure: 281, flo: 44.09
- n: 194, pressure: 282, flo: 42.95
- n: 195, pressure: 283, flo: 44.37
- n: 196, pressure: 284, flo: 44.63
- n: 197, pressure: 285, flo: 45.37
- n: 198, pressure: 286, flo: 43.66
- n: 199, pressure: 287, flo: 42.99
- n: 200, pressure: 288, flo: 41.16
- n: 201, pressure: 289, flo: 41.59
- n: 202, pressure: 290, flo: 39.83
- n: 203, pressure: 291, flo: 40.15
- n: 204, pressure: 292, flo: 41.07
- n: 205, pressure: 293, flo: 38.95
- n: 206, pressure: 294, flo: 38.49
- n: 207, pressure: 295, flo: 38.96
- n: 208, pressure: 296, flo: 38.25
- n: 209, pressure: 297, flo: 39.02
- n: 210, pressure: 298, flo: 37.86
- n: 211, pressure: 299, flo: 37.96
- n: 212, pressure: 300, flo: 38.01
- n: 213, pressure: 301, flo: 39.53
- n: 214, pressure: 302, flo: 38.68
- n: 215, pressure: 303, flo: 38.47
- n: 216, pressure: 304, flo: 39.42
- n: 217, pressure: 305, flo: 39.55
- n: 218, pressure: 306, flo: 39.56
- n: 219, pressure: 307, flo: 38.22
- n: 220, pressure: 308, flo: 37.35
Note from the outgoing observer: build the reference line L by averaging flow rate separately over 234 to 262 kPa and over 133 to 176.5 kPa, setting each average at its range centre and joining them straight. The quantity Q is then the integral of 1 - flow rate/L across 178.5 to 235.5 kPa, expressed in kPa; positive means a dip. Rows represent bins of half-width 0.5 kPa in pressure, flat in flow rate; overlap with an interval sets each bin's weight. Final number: -0.9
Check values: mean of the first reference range 38.9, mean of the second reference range 21.1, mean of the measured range 29.6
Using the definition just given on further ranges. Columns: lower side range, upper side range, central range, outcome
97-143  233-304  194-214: 3.85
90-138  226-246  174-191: -4.26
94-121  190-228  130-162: -3.54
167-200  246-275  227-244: 4.08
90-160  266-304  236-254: 7.11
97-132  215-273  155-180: -3.62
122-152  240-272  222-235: 1.74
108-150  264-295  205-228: 7.04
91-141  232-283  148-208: -3.44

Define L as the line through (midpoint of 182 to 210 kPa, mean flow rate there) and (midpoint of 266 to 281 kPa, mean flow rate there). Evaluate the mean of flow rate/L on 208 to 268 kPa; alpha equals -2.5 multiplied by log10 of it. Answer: 0.451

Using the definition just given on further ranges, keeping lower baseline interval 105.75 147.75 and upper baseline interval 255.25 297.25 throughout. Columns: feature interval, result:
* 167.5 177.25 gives 0.01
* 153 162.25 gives -0.01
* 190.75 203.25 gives 0.13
